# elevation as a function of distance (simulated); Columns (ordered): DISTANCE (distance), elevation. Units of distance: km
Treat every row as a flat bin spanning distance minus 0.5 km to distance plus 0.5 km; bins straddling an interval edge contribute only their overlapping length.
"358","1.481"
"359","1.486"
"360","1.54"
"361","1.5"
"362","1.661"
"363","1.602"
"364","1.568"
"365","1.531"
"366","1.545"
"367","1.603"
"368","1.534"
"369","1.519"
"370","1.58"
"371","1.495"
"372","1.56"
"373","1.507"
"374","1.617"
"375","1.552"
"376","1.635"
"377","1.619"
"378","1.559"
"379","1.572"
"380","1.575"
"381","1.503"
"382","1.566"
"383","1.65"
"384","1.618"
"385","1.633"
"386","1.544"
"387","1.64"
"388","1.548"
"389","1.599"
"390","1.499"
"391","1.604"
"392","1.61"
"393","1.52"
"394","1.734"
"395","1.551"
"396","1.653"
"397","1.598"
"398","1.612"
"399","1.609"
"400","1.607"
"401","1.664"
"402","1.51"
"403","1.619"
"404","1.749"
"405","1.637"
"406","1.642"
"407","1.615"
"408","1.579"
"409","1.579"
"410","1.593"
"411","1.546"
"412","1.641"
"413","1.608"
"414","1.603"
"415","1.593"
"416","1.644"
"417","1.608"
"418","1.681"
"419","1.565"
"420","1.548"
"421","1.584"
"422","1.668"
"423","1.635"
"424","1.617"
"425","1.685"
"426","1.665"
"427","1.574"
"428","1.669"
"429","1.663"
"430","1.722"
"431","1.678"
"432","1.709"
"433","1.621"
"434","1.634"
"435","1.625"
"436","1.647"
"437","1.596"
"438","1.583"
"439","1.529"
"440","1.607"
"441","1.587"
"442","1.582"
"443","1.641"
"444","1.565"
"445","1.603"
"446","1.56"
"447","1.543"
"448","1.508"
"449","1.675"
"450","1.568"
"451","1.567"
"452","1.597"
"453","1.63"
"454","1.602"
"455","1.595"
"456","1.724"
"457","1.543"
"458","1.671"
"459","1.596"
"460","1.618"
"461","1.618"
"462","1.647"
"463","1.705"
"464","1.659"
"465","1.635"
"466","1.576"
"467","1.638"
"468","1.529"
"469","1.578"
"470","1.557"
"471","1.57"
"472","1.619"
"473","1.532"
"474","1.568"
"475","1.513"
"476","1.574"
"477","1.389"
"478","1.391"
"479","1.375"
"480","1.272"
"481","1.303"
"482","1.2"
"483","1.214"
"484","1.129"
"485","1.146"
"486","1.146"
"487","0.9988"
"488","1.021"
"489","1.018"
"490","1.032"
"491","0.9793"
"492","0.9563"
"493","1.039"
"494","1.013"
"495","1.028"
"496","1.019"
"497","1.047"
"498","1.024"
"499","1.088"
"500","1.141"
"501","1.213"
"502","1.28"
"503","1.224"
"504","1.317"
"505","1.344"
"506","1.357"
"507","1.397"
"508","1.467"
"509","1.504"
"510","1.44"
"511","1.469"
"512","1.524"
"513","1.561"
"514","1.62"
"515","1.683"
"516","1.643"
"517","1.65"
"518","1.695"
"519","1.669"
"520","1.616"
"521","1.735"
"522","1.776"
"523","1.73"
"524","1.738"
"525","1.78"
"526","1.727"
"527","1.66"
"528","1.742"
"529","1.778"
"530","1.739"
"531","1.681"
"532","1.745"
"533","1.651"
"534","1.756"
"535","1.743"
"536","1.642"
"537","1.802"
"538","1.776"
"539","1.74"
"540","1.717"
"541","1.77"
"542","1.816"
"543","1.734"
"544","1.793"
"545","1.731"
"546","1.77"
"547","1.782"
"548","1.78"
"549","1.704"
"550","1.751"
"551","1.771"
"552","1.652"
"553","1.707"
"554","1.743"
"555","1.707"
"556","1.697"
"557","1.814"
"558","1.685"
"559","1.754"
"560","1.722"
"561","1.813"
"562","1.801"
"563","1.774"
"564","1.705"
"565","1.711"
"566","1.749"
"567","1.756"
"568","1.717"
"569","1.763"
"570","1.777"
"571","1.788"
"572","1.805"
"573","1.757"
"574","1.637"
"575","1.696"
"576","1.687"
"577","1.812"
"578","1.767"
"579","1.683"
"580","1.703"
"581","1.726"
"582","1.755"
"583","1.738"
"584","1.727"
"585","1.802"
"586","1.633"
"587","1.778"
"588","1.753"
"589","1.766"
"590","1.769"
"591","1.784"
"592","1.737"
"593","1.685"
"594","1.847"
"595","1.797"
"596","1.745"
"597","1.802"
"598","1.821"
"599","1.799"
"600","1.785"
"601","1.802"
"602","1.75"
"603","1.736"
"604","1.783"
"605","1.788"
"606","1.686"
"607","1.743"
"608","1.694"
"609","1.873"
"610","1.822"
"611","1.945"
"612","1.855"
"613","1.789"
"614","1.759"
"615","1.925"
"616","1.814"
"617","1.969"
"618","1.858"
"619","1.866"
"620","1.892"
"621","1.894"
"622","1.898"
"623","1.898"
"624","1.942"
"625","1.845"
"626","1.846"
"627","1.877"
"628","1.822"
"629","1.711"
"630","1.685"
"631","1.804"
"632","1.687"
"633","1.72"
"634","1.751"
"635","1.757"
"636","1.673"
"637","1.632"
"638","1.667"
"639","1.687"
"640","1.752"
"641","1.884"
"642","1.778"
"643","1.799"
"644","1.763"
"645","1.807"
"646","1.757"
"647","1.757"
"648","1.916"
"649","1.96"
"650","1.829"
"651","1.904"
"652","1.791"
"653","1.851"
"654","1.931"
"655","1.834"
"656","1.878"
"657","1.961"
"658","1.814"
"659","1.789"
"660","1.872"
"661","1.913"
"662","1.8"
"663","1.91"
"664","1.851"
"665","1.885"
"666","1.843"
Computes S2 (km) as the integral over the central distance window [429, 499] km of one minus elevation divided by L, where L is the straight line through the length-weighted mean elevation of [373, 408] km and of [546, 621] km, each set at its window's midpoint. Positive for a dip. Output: 8.87 km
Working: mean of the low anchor 1.6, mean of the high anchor 1.77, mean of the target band 1.45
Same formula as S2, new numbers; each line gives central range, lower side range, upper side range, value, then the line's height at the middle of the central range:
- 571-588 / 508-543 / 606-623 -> 0.5 km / 1.78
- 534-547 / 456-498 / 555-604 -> -1.2 km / 1.6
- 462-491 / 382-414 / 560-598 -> 4.9 km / 1.67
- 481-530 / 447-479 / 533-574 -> 8.7 km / 1.66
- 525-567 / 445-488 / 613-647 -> -2.5 km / 1.64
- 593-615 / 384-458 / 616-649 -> -0.2 km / 1.78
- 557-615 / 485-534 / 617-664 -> -4.0 km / 1.65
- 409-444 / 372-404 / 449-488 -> -1.7 km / 1.54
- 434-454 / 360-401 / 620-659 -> 0.6 km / 1.64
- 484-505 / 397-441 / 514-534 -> 7.4 km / 1.68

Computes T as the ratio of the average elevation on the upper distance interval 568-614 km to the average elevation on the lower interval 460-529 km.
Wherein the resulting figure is 1.2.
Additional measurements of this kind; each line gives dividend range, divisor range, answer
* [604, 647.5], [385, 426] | 1.12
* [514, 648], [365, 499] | 1.16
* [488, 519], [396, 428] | 0.80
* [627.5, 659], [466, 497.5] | 1.41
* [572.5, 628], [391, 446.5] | 1.11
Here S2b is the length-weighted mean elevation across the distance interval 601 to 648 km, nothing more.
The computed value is 1.8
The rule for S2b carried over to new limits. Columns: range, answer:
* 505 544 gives 1.66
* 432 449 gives 1.6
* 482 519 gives 1.27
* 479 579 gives 1.55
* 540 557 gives 1.75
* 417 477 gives 1.61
